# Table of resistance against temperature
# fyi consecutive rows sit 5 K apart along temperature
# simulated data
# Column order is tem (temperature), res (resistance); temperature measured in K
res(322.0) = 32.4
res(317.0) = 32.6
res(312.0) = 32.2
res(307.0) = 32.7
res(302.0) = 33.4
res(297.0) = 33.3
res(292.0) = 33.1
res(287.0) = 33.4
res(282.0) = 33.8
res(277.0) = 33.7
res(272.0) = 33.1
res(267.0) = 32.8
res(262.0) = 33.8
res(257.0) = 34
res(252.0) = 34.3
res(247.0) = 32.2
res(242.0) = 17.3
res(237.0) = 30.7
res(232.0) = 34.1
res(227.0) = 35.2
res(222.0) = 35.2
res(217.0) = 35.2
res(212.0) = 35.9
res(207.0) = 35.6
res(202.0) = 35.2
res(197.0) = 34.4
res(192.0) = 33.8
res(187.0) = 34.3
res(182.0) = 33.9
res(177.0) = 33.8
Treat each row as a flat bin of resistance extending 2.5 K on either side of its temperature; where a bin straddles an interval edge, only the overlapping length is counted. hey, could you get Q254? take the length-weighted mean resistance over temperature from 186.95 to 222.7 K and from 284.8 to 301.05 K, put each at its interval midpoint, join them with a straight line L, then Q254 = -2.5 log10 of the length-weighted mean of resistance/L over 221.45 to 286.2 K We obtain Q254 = 0.06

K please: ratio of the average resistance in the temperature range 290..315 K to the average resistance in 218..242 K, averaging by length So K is 1.02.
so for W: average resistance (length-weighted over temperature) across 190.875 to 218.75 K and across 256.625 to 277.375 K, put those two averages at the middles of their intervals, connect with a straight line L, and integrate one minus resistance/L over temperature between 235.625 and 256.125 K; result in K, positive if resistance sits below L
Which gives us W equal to 3.0 K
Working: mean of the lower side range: 35.1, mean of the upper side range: 33.4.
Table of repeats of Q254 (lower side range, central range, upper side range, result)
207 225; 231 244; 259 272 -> 0.269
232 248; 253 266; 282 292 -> -0.135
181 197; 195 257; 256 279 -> 0.026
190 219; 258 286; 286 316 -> 0.004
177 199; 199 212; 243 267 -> -0.057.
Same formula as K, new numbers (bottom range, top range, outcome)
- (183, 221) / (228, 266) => 0.89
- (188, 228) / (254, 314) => 0.95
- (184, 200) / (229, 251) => 0.85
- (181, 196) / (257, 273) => 0.98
